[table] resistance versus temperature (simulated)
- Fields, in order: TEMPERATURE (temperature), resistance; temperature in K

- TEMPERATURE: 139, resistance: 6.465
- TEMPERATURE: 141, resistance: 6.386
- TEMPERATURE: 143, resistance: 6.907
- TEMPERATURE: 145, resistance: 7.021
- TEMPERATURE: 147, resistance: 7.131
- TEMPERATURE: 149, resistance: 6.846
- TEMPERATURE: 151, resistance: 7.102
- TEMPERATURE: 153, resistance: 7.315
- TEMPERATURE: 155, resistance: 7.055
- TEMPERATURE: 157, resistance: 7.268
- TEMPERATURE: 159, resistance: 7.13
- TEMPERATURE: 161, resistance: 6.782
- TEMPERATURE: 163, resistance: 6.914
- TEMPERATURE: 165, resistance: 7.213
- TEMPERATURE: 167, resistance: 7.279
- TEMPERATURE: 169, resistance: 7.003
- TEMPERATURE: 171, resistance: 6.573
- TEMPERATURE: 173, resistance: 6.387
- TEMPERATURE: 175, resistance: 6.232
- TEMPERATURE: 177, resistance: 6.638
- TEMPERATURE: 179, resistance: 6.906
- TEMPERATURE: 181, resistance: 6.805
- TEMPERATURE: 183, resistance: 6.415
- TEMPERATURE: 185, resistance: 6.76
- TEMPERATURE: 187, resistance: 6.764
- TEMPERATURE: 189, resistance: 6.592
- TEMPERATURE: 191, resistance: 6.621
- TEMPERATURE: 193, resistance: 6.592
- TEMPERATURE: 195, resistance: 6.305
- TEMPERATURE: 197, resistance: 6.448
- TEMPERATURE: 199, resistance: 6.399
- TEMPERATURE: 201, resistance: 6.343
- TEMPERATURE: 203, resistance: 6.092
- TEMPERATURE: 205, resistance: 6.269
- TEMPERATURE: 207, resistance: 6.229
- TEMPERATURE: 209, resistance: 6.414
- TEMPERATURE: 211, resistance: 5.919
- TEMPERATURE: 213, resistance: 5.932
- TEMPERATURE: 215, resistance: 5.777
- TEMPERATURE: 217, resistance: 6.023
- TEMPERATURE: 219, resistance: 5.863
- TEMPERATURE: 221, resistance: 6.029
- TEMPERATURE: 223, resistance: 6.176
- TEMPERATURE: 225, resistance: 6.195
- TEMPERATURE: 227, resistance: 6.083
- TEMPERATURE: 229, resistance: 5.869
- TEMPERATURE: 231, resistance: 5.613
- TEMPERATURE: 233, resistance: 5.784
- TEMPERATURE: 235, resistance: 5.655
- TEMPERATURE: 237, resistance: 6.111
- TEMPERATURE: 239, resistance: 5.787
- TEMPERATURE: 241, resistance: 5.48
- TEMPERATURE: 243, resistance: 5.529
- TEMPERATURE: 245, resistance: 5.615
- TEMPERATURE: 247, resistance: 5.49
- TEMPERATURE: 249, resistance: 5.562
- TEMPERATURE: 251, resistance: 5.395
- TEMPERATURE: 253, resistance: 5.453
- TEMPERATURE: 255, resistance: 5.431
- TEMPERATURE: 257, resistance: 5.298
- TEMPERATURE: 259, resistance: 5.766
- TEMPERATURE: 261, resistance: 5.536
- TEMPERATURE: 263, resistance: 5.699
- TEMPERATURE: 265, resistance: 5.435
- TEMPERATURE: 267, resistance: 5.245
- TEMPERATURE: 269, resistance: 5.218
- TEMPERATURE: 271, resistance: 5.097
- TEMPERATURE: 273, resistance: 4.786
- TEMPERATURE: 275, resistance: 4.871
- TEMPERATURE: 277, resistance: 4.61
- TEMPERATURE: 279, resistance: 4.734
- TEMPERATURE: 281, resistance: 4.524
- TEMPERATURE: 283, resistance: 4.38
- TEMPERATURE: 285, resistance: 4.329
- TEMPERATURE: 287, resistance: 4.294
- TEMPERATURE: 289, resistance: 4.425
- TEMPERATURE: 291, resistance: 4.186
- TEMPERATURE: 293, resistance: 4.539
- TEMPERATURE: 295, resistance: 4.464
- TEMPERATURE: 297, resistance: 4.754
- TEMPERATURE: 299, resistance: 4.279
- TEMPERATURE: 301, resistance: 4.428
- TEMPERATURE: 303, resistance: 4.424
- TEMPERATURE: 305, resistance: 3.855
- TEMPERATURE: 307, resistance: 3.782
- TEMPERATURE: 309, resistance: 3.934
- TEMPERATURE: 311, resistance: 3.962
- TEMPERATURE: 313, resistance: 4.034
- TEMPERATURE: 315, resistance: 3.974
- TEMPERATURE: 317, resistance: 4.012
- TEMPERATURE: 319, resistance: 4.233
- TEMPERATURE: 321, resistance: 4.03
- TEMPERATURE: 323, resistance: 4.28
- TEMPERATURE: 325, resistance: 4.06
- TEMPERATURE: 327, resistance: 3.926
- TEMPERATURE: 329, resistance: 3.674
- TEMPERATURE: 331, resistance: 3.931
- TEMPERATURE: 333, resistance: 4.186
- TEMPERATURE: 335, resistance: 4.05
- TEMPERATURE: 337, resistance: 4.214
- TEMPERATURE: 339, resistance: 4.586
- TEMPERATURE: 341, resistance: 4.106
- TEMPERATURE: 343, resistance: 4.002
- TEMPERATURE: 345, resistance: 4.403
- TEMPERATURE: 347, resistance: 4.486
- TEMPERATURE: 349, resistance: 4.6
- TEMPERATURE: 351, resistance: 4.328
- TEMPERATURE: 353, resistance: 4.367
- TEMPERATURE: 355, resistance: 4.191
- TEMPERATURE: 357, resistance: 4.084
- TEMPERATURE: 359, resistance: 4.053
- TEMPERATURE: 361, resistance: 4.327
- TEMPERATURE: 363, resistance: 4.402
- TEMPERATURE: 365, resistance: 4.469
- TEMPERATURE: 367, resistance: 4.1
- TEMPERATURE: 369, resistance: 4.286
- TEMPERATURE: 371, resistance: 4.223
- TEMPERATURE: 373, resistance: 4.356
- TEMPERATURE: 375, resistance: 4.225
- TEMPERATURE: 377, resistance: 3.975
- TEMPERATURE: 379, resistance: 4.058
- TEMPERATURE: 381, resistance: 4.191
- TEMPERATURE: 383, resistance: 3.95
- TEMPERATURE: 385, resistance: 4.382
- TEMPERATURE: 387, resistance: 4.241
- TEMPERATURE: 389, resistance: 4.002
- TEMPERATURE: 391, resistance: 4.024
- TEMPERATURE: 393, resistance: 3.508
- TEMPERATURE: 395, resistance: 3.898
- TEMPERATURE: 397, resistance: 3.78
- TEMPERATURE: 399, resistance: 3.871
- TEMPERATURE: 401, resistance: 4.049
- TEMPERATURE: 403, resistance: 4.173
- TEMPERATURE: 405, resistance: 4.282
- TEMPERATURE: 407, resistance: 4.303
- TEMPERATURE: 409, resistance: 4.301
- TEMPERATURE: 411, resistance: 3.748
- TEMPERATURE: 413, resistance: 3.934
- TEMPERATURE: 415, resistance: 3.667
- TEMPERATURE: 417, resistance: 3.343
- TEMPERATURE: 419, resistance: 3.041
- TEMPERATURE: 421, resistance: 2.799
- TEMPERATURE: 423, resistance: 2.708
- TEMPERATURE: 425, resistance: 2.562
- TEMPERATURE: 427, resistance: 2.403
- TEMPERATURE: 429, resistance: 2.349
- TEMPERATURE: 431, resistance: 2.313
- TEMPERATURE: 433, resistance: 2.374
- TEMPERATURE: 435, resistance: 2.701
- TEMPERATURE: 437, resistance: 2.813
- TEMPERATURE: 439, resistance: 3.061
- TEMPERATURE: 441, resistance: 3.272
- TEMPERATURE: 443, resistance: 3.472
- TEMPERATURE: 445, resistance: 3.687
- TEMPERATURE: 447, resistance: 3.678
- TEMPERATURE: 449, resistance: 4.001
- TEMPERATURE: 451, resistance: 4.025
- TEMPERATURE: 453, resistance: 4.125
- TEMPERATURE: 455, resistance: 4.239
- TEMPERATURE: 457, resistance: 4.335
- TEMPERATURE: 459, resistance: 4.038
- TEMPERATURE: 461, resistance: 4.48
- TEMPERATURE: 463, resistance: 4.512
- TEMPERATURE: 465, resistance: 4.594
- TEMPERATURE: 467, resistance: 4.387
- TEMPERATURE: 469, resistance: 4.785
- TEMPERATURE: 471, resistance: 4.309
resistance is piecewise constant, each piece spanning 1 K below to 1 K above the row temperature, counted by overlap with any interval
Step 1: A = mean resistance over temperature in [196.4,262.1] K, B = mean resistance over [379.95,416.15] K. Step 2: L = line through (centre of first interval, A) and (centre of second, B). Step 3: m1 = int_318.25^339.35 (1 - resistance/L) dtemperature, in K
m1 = 3.0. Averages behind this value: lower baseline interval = 5.86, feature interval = 4.09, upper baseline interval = 4.01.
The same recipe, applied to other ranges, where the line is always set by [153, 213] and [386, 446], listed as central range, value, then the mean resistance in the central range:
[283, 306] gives 3.3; 4.36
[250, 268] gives 0.4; 5.47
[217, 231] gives 0.1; 6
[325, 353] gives 1.8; 4.19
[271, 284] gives 1.6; 4.69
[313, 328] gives 2.1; 4.07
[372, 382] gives -0.5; 4.16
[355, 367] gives -0.2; 4.25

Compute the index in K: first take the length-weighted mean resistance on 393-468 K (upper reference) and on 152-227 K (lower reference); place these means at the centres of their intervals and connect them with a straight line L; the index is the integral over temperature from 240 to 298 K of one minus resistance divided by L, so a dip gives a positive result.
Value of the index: 5.54 K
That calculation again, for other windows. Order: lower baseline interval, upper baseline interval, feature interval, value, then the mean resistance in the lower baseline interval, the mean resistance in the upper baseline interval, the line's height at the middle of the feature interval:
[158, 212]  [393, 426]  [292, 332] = 6.5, 6.59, 3.65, 4.93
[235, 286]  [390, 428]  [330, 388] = -1.1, 5.26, 3.6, 4.16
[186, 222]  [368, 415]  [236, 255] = 0.6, 6.26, 4.07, 5.77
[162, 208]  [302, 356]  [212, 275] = -0.4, 6.6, 4.13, 5.6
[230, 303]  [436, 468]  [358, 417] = 3.4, 5.1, 3.92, 4.33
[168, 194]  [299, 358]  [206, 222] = 0.2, 6.64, 4.15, 6.08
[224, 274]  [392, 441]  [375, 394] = -1.5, 5.57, 3.33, 3.76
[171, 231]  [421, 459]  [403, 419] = -1.3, 6.31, 3.24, 3.61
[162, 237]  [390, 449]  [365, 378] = -0.6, 6.35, 3.39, 4.04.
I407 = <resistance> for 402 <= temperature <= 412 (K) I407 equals 4.16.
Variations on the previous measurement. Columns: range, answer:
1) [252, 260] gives 5.49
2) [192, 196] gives 6.45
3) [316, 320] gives 4.12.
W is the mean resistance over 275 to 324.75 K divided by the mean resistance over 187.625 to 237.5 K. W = 0.70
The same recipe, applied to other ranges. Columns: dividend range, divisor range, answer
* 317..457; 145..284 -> 0.63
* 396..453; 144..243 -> 0.53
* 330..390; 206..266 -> 0.73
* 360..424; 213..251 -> 0.68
